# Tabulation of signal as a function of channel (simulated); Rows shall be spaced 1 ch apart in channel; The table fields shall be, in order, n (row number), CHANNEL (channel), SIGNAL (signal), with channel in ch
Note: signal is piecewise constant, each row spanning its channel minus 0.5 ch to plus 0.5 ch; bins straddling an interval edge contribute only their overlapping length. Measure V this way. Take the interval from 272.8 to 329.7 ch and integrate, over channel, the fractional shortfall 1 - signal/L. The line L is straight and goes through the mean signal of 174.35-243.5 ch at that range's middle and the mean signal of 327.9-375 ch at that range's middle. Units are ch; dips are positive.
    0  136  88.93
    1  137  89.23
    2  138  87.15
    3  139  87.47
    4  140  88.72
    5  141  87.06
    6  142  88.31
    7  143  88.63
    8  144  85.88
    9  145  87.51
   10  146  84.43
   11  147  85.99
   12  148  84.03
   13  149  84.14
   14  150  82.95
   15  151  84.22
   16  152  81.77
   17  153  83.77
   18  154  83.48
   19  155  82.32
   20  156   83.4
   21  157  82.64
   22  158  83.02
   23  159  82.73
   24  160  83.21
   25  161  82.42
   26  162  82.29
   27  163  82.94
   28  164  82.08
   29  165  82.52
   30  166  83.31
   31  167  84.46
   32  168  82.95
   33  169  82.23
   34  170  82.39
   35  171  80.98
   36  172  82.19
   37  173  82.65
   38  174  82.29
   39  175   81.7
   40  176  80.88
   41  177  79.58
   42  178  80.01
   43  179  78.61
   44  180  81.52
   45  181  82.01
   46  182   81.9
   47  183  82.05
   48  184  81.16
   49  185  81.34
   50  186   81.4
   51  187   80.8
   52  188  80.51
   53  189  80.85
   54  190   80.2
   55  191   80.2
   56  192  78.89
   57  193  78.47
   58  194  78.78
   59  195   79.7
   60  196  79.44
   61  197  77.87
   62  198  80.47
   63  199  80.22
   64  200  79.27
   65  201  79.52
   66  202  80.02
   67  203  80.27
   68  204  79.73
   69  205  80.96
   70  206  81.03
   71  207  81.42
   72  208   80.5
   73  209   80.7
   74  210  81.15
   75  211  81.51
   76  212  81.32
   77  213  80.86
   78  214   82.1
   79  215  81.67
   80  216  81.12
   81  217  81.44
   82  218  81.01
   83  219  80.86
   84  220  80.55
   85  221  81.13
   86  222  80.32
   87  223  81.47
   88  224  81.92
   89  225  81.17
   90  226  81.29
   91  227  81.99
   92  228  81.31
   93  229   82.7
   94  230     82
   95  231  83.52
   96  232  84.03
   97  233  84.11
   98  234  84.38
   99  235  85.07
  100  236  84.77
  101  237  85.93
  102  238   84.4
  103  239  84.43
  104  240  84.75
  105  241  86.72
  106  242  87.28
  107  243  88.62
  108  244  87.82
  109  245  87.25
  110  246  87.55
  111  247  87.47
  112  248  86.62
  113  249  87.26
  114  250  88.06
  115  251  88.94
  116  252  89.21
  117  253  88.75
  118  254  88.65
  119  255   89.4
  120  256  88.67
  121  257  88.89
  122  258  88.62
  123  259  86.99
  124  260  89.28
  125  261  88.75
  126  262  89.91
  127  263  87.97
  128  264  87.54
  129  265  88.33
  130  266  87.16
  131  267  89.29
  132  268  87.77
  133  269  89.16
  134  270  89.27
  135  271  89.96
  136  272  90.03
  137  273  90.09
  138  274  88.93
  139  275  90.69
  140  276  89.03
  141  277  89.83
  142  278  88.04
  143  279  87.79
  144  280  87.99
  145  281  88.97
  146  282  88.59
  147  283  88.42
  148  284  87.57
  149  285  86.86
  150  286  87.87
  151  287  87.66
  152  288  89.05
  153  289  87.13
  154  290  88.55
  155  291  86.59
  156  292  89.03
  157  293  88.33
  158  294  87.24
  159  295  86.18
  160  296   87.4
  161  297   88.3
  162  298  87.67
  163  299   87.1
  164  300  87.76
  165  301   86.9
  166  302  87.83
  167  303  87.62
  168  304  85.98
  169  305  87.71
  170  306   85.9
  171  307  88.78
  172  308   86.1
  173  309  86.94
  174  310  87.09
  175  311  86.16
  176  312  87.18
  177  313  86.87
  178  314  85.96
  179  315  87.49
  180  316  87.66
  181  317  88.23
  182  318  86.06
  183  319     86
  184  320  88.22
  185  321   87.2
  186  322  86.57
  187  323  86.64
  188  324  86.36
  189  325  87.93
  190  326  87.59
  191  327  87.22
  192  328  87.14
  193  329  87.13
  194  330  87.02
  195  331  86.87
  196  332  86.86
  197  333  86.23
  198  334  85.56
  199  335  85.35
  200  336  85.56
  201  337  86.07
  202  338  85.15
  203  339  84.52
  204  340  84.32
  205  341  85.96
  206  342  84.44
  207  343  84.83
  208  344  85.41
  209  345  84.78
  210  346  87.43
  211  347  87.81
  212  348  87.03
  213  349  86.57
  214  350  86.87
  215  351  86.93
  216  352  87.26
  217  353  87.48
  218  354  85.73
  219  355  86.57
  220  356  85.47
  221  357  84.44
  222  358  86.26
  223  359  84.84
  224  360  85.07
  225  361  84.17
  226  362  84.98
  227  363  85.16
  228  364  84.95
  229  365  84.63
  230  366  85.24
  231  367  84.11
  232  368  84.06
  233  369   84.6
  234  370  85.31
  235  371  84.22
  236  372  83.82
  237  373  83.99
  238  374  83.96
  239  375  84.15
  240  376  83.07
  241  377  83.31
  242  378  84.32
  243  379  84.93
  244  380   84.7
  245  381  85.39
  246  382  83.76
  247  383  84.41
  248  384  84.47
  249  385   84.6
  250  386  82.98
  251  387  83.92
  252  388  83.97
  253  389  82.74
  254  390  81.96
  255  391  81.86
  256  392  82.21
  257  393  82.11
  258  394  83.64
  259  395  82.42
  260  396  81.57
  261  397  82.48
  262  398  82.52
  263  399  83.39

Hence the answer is -2.3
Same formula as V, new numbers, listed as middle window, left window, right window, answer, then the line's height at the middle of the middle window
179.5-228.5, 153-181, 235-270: 2.2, 84.6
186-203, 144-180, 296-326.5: 0.8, 83.7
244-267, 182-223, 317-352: -1.5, 82.9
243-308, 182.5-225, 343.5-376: -4.2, 82.8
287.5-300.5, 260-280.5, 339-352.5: 0.0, 88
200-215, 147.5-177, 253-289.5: 0.8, 85.2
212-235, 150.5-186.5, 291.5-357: 0.5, 83.8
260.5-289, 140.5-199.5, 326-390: -1.6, 83.9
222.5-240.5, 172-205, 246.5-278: 0.4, 85.3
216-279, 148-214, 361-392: -3.0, 82.3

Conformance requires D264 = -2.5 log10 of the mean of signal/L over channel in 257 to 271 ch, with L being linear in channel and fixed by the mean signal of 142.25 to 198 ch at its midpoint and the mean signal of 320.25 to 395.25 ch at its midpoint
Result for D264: -0.061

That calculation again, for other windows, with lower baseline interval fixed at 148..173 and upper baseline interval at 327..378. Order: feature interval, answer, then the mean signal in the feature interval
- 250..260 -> -0.057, 88.7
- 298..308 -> -0.031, 87.2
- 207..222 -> 0.033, 81.1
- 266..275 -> -0.061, 89.3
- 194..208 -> 0.046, 80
